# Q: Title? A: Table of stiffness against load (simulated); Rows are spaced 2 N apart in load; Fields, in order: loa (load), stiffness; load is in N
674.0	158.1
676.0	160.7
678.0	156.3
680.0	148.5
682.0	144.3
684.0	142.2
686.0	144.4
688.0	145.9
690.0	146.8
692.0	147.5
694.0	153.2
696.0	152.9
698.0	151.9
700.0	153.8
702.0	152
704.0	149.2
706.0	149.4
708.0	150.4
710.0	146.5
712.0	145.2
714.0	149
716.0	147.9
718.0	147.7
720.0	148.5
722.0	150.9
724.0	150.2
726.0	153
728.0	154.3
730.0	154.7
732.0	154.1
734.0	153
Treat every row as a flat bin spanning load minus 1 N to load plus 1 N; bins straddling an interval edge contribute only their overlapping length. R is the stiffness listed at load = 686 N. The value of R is 144.4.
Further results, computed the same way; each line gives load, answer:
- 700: 153.8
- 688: 145.9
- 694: 153.2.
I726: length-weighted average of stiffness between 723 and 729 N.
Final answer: 152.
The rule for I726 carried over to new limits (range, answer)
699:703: 153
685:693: 146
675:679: 158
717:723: 149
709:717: 147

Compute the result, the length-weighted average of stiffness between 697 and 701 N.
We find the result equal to 153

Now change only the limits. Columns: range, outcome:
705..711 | 149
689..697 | 150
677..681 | 152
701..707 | 150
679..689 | 145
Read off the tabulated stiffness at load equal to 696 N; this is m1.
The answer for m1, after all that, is 152.9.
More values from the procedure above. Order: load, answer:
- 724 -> 150.2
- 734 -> 153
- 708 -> 150.4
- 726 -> 153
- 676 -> 160.7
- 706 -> 149.4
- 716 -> 147.9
